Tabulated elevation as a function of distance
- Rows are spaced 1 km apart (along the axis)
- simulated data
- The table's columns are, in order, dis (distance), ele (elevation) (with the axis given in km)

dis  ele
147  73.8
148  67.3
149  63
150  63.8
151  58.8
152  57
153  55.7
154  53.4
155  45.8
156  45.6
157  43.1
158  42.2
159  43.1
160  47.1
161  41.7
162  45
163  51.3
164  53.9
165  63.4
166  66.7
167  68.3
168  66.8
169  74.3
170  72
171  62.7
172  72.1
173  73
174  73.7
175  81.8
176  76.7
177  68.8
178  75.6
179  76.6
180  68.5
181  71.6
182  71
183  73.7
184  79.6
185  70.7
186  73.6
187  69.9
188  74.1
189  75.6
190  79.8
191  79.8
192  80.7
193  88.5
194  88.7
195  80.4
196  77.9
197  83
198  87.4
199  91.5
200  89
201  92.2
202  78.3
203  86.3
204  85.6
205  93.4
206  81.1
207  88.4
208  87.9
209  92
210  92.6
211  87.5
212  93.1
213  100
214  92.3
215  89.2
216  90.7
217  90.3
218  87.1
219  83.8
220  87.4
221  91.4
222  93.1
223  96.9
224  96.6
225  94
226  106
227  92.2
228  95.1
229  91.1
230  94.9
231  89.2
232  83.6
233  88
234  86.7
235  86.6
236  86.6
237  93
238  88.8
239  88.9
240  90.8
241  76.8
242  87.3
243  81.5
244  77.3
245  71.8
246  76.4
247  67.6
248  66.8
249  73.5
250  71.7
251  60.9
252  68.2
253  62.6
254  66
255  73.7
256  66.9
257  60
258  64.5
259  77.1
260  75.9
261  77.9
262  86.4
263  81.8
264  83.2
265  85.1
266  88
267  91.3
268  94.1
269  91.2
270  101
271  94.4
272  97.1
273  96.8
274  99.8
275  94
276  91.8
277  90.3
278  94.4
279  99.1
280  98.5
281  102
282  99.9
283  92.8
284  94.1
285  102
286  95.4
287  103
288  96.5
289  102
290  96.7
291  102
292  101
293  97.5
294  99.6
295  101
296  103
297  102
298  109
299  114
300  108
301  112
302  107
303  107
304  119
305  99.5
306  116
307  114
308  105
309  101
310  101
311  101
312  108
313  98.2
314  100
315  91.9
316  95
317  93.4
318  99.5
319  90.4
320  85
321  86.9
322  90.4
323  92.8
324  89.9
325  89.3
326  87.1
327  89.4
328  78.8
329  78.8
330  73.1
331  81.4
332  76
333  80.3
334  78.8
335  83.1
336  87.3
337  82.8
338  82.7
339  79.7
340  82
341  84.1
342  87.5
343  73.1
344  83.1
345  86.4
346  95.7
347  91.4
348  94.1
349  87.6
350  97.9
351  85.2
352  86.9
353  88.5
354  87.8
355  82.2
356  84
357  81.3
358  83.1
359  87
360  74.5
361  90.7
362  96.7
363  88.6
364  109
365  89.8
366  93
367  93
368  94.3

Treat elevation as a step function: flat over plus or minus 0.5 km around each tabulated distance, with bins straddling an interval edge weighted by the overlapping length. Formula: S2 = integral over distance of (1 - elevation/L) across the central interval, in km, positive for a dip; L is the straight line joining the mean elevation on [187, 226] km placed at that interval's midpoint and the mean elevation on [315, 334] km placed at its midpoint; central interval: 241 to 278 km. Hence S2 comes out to 2.8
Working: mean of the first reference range 87.6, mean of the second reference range 86.5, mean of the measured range 80.5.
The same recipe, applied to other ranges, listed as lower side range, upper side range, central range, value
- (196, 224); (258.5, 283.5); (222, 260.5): 3.9 km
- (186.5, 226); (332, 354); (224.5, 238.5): -0.7 km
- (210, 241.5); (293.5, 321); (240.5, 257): 4.0 km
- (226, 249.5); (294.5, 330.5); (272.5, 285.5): -0.6 km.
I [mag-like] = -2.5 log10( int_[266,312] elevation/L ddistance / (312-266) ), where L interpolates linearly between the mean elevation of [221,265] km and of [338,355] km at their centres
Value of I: -0.200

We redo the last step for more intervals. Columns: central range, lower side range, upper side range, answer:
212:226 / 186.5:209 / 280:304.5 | -0.05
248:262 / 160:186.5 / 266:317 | 0.28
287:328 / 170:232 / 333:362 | -0.17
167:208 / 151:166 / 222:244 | -0.19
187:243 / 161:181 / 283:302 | -0.11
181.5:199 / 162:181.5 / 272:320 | -0.08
